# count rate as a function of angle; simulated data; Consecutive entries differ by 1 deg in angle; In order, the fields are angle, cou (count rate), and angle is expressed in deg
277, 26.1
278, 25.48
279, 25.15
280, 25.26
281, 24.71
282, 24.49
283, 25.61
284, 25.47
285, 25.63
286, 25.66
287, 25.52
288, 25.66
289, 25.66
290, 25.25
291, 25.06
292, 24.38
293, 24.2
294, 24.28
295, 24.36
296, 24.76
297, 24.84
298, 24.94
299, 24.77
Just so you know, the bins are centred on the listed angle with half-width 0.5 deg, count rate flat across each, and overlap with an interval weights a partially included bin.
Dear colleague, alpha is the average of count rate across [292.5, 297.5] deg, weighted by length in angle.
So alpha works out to 24.5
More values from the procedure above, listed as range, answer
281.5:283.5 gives 25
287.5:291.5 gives 25.4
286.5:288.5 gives 25.6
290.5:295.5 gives 24.5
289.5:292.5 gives 24.9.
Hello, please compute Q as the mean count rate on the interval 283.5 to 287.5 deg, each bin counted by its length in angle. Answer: 25.6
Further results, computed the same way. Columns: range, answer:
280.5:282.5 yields 24.6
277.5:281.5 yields 25.1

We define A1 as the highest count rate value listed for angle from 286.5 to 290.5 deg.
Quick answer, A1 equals 25.66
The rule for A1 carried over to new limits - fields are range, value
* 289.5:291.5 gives 25.25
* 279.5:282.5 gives 25.26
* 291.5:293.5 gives 24.38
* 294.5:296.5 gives 24.76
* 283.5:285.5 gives 25.63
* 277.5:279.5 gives 25.48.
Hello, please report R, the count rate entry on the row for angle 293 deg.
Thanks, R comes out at 24.2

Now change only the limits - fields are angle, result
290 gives 25.25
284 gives 25.47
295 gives 24.36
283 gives 25.61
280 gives 25.26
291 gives 25.06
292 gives 24.38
